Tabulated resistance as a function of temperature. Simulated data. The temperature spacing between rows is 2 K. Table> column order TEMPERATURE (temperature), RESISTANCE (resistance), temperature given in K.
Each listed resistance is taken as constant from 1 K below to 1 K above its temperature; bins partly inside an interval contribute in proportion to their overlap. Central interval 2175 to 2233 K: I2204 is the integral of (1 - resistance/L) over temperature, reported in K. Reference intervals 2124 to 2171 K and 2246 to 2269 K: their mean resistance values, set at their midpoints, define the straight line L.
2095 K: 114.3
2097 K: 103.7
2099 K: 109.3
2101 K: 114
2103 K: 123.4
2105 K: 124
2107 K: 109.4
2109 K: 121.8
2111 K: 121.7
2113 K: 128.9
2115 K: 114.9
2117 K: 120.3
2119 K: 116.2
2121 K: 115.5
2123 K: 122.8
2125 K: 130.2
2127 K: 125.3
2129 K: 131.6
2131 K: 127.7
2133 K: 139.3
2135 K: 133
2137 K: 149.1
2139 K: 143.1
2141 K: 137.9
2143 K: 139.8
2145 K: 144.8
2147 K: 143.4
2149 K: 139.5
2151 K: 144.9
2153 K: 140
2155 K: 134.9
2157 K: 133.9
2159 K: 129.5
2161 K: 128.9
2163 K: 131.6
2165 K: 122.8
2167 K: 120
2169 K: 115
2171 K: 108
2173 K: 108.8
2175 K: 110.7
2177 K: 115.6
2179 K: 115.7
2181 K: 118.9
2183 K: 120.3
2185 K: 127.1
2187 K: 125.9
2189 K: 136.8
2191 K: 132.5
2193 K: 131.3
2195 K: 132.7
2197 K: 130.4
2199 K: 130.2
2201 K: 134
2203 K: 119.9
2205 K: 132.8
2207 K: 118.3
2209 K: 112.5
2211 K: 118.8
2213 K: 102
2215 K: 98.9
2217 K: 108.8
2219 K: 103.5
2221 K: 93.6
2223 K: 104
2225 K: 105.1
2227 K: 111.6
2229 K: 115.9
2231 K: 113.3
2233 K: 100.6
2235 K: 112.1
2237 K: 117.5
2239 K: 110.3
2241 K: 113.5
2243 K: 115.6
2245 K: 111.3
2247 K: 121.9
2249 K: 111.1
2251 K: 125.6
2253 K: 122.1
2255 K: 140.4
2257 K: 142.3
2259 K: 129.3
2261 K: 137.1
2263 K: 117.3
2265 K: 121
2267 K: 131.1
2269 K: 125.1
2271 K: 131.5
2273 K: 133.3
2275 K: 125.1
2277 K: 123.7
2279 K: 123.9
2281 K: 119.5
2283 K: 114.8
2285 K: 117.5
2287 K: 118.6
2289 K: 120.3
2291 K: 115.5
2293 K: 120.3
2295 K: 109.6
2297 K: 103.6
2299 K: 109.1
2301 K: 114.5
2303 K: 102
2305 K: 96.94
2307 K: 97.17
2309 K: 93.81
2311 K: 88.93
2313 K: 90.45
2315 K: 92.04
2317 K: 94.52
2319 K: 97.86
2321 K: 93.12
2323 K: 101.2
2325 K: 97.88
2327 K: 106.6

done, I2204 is 5.6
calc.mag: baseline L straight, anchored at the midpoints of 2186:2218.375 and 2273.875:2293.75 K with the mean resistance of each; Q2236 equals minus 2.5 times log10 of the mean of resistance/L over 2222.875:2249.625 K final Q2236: 0.089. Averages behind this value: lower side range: 123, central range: 112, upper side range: 120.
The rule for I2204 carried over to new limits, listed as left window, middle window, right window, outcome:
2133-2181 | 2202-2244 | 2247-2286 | 5.5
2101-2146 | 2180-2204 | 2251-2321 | -1.1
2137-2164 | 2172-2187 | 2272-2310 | 1.8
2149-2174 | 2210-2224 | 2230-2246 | 1.4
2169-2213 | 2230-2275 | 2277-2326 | -3.6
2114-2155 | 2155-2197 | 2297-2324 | 0.3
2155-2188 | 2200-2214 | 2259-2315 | -0.1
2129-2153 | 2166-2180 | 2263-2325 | 2.1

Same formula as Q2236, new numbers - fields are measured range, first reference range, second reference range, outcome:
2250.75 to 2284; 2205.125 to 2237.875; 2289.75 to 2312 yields -0.19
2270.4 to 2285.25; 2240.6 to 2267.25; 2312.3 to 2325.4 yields -0.09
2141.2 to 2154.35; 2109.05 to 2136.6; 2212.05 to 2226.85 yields -0.18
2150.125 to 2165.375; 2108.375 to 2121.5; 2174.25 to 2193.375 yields -0.10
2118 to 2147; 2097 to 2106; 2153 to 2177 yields -0.12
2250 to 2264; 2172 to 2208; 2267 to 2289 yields -0.06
